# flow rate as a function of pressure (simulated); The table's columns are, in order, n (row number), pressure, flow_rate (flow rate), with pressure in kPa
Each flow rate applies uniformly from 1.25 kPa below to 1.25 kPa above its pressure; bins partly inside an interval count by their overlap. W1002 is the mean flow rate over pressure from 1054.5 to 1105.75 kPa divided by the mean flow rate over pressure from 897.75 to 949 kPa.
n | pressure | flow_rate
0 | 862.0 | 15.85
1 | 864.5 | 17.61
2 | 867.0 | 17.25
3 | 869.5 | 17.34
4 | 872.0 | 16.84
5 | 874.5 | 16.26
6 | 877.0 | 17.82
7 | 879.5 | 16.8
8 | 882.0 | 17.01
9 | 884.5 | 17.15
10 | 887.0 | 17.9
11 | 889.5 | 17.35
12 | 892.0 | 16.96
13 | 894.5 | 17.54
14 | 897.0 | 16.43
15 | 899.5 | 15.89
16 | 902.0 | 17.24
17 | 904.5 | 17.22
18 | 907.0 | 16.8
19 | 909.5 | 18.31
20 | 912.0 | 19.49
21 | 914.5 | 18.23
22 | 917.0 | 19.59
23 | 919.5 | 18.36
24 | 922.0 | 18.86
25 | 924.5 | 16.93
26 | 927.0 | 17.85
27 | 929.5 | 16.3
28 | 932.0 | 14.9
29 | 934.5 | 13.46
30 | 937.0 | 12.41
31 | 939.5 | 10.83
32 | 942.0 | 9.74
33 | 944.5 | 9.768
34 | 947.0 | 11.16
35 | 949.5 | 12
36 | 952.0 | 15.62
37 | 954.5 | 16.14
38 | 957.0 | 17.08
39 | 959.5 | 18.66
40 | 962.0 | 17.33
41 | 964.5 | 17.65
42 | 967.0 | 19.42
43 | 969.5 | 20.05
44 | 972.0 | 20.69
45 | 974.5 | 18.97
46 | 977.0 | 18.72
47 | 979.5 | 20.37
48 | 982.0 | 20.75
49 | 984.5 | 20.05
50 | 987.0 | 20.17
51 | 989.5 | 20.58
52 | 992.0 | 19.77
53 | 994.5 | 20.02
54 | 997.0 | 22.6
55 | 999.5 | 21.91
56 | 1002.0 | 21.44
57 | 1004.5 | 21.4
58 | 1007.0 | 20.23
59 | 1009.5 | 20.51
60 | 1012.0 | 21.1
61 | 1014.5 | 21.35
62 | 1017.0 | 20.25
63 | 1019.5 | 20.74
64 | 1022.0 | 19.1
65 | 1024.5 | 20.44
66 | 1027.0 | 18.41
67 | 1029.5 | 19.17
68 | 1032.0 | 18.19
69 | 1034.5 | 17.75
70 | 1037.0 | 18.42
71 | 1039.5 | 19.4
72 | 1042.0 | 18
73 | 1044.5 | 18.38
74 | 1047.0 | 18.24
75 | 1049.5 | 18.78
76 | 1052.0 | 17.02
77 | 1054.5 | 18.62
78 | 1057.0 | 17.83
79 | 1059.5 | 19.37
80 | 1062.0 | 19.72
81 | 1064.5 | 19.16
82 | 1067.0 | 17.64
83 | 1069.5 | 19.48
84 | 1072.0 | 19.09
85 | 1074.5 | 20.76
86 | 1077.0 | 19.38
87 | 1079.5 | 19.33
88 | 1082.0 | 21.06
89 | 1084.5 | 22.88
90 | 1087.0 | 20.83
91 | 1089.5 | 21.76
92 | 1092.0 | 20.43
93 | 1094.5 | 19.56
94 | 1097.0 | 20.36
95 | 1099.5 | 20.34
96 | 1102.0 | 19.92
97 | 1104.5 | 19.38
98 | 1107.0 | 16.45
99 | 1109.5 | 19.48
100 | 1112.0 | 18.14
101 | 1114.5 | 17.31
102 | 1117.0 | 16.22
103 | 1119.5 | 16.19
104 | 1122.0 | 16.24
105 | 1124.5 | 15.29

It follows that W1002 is 1.27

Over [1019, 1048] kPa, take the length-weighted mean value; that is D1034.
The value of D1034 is 18.8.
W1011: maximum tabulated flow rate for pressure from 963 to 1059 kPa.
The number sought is 22.6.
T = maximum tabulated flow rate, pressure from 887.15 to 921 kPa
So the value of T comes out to 19.59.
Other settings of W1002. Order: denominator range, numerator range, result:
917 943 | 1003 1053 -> 1.27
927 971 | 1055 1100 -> 1.33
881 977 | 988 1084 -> 1.19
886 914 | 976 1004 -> 1.19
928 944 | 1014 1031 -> 1.54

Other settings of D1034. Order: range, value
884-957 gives 15.9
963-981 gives 19.4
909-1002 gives 17.5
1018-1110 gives 19.3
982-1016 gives 20.8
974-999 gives 20.3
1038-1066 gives 18.6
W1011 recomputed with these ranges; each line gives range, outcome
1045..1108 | 22.88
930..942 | 14.9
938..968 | 19.42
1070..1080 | 20.76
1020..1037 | 20.44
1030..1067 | 19.72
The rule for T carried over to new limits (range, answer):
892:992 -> 20.75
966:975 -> 20.69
